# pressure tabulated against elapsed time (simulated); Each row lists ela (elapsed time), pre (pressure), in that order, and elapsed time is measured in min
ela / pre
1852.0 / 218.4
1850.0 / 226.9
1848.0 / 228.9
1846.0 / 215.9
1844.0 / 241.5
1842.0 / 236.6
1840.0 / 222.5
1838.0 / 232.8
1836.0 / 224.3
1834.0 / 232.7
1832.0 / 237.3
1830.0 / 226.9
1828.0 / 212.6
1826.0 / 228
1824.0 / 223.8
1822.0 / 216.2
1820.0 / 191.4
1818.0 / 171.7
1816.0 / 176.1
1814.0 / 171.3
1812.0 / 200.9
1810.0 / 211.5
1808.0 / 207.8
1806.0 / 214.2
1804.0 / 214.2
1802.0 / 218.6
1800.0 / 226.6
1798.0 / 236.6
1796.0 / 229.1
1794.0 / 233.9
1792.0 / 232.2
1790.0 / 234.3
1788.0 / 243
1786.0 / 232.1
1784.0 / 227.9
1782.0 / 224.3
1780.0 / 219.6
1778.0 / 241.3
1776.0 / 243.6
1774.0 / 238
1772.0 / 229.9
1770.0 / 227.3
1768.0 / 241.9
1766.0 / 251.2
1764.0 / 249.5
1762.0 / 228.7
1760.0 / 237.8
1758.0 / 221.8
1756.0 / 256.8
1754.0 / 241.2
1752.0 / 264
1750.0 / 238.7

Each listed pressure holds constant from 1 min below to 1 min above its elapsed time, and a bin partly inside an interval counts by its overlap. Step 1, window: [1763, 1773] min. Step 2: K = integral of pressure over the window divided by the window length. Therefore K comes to 240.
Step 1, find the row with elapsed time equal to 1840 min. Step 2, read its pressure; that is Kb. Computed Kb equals 222.5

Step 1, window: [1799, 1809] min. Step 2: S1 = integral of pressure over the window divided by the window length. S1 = 216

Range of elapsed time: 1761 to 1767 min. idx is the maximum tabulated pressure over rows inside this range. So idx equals 251.2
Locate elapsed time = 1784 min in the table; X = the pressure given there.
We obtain 227.9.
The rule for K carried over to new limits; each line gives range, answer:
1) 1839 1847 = 229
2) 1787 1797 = 234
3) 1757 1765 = 234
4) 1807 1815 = 198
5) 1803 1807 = 214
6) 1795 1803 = 228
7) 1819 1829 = 214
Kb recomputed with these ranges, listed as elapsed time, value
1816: 176.1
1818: 171.7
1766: 251.2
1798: 236.6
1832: 237.3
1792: 232.2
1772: 229.9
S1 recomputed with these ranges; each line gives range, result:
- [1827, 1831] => 220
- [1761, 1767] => 243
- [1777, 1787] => 229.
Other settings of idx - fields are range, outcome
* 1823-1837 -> 237.3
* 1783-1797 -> 243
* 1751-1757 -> 264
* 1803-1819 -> 214.2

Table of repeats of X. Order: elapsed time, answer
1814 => 171.3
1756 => 256.8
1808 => 207.8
